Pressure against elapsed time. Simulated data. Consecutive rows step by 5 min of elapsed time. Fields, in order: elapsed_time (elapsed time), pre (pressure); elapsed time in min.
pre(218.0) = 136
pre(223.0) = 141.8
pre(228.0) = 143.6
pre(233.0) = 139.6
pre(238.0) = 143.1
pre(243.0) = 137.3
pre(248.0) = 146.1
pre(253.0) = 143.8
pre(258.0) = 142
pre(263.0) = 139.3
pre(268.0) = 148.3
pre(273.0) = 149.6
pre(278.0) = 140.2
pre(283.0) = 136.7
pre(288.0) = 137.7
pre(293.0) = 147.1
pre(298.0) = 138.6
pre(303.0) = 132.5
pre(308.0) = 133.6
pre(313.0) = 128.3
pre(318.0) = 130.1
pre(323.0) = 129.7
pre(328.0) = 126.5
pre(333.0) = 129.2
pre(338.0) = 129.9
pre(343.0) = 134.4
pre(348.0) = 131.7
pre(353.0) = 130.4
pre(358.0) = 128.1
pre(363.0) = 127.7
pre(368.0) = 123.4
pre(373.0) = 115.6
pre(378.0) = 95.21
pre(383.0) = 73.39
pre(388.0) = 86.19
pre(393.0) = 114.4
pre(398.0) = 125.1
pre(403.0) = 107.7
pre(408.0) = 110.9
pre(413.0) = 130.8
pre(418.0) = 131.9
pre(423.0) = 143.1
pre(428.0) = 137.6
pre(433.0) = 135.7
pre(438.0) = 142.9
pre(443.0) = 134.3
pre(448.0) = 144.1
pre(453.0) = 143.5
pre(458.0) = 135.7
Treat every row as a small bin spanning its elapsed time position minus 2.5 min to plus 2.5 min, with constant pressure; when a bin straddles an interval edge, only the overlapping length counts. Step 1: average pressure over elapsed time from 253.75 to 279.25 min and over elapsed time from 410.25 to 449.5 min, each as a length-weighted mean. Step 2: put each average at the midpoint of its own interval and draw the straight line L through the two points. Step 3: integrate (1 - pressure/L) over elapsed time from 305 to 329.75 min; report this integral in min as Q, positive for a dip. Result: 2.1 min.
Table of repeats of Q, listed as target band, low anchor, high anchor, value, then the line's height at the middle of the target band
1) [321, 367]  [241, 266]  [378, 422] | -2.70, 122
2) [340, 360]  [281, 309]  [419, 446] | 1.01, 138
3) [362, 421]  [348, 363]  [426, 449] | 9.63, 133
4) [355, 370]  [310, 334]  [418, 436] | 0.65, 132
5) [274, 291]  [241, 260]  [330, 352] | -0.12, 138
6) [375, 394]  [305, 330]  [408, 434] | 5.89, 132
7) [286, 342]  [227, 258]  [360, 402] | -3.85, 124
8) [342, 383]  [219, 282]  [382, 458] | 3.60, 131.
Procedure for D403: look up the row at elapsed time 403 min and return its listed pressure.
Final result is 107.7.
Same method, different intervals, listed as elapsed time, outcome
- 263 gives 139.3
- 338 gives 129.9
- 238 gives 143.1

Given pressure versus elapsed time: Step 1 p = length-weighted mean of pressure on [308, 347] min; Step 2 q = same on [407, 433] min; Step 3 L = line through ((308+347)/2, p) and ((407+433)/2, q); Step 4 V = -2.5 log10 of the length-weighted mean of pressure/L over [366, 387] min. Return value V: 0.29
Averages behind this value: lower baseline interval 130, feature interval 100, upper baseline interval 132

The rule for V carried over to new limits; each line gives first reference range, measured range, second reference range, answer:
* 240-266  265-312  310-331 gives -0.04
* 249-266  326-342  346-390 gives -0.07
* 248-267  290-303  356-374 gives -0.04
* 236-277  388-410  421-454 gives 0.25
